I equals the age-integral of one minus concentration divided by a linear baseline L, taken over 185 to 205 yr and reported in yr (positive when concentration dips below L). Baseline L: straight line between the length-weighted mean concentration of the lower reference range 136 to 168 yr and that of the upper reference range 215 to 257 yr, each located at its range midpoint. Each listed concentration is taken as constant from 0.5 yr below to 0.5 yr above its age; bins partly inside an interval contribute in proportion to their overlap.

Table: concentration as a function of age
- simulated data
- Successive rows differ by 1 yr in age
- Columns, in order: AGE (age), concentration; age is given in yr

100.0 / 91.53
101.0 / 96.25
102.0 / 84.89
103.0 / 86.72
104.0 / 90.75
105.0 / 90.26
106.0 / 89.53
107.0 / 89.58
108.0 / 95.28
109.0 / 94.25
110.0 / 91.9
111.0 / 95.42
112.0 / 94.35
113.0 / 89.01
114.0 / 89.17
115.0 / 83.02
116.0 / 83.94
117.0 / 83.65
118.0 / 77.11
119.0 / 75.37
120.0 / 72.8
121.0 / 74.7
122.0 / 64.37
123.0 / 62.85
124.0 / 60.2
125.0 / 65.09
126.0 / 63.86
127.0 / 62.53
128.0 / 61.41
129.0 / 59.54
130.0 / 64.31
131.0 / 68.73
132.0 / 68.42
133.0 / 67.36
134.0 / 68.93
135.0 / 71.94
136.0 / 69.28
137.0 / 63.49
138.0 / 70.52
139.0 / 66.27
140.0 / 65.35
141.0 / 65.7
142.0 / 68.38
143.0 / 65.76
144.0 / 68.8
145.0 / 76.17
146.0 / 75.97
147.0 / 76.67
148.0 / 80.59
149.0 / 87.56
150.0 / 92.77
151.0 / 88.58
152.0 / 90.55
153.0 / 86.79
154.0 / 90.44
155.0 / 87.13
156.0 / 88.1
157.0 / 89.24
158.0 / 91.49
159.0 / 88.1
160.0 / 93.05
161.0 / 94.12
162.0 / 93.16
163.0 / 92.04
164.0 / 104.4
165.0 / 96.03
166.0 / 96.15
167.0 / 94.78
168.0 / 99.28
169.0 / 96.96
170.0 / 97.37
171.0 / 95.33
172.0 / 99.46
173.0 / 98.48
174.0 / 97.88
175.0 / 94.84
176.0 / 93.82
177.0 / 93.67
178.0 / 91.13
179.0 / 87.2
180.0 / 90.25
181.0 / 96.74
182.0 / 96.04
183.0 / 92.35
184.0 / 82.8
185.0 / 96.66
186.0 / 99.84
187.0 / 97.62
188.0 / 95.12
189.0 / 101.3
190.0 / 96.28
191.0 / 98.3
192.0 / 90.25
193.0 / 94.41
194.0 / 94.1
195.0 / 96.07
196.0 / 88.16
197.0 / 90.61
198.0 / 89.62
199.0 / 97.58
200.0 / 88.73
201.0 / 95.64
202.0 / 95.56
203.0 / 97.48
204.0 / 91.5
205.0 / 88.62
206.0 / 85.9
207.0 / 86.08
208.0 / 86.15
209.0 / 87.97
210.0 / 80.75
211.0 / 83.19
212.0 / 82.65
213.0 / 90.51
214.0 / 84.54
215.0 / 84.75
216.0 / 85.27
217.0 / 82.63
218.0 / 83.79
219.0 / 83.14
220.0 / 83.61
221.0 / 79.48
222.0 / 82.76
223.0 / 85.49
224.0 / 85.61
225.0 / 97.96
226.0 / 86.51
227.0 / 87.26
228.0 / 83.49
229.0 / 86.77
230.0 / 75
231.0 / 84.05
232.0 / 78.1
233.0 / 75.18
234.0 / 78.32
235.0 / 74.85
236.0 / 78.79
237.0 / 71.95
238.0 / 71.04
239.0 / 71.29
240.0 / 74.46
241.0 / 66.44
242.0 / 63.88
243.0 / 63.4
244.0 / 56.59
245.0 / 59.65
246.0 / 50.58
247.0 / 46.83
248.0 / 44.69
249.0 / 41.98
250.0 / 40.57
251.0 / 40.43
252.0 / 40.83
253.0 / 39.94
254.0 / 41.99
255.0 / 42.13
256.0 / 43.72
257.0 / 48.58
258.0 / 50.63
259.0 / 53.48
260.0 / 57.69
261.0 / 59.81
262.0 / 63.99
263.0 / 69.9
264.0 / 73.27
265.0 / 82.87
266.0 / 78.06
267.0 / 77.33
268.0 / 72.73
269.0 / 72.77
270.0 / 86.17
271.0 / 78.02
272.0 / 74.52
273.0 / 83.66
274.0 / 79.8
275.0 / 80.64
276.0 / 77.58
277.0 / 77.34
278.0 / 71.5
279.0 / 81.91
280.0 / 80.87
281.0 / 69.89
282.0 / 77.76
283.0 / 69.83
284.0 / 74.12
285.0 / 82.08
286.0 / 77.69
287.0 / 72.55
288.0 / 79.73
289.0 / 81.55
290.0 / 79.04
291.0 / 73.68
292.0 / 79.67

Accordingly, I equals -4.9 yr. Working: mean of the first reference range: 83.5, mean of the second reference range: 68.5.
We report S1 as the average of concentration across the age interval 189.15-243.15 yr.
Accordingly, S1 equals 84.8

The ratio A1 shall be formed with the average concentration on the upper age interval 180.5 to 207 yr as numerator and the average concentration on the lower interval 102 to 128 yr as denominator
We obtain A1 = 1.2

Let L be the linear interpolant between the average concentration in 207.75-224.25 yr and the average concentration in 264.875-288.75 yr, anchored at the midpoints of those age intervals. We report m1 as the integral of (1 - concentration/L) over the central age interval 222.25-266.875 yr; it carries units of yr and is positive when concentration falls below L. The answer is 8.7 yr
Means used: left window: 84.2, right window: 77.4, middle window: 65.4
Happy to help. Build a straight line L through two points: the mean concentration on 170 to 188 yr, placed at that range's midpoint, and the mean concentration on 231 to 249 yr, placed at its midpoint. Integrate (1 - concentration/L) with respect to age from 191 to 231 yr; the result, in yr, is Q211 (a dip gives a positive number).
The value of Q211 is -4.2 yr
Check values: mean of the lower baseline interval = 94.5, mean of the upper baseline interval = 66.1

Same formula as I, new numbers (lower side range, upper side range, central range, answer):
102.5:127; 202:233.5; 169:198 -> -3.6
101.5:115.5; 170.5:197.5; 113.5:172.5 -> 8.1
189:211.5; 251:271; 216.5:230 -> -0.9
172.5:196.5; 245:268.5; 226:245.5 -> -2.2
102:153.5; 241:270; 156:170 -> -4.5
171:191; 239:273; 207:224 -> -1.2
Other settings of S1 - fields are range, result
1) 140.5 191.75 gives 90.4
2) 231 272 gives 62.5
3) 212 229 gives 85.4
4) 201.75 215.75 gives 87.4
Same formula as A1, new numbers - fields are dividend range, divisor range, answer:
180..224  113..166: 1.16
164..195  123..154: 1.33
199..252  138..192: 0.86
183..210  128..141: 1.39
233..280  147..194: 0.69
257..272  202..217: 0.80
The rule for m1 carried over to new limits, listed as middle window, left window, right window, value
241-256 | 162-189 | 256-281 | 5.5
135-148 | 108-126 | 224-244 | 1.5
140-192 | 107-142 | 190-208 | -3.7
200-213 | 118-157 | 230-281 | -3.8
